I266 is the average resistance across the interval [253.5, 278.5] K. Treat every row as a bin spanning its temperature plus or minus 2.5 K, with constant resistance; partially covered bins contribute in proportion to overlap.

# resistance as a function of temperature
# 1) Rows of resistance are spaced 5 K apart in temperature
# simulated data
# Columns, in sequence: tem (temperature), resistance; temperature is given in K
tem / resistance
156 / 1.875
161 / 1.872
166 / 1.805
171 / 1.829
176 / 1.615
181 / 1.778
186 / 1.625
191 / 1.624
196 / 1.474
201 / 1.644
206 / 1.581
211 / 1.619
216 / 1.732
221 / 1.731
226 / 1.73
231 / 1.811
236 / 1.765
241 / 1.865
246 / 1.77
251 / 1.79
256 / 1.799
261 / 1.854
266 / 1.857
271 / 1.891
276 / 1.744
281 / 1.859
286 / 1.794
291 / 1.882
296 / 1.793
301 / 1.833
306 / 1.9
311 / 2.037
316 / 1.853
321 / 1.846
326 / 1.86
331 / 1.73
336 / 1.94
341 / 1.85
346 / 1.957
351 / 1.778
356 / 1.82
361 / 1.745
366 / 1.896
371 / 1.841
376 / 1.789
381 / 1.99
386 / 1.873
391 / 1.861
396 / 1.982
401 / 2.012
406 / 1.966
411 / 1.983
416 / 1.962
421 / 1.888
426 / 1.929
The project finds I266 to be 1.83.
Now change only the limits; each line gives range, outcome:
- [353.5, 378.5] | 1.82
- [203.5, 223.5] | 1.67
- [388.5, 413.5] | 1.96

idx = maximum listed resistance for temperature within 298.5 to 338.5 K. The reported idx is 2.037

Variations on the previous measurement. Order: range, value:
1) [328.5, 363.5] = 1.957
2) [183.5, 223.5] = 1.732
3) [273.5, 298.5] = 1.882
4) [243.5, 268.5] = 1.857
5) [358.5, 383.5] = 1.99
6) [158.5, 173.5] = 1.872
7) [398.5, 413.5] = 2.012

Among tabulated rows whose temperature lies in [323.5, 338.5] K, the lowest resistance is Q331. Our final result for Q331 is 1.73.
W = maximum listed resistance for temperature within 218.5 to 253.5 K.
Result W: 1.865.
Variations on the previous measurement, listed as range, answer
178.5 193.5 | 1.778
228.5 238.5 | 1.811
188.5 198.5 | 1.624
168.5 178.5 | 1.829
